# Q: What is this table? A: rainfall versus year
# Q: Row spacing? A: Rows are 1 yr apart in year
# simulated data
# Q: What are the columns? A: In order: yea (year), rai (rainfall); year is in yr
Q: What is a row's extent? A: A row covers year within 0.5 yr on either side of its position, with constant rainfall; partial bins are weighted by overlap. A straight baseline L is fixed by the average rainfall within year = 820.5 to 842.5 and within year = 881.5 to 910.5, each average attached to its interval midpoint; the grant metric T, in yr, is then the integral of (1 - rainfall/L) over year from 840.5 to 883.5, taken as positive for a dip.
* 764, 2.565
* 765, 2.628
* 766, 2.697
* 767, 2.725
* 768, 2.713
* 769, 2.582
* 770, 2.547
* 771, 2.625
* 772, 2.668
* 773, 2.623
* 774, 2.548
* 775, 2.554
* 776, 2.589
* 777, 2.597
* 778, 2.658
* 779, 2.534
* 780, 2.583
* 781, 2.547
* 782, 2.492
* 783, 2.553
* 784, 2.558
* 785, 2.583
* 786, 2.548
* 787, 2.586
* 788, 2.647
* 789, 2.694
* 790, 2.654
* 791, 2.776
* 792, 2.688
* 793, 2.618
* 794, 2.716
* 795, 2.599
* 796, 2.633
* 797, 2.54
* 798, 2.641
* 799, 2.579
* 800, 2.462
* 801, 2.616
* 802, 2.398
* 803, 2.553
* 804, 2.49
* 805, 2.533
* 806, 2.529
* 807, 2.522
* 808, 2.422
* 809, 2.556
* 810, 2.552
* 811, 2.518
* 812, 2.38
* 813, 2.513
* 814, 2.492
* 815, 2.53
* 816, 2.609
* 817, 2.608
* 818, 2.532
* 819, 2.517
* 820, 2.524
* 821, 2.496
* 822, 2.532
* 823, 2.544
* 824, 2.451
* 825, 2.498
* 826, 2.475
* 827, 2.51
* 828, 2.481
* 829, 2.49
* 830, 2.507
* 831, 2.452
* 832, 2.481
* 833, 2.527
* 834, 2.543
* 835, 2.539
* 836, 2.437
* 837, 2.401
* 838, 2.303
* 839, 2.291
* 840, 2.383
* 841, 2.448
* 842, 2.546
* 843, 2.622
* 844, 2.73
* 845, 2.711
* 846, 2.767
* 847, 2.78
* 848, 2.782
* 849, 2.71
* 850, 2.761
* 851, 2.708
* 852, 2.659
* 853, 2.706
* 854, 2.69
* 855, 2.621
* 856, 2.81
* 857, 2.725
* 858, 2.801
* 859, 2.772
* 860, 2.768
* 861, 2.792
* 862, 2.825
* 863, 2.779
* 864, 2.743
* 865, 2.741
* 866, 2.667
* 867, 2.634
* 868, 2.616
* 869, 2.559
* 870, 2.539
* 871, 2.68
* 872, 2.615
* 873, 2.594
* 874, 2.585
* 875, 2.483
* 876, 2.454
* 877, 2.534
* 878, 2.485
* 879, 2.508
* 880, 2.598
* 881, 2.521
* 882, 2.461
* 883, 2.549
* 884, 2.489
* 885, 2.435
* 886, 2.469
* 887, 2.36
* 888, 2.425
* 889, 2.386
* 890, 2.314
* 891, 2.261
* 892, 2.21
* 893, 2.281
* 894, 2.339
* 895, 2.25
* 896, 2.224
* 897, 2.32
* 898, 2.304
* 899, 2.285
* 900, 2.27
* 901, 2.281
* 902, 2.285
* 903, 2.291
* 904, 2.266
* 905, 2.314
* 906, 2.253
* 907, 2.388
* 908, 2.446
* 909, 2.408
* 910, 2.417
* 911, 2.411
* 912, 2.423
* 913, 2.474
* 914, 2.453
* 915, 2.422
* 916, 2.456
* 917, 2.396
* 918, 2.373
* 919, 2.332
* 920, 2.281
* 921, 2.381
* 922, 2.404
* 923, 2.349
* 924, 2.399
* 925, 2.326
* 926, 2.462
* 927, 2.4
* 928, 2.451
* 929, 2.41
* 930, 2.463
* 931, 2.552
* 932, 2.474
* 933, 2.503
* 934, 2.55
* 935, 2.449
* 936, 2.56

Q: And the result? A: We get -4.3 yr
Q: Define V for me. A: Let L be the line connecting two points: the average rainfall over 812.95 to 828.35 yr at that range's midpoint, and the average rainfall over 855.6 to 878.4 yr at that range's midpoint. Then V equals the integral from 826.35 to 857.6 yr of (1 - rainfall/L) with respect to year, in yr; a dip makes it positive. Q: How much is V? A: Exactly 0.0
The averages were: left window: 2.52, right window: 2.66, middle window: 2.58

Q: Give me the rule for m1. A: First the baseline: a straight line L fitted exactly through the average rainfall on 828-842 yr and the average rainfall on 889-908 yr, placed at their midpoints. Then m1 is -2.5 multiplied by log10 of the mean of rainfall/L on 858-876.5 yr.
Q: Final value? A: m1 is -0.13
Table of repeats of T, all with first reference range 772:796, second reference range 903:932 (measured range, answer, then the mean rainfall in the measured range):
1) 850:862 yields -1.2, 2.74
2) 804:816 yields 0.3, 2.51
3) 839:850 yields -0.5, 2.64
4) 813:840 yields 0.5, 2.49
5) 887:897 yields 0.5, 2.3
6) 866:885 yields -0.7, 2.55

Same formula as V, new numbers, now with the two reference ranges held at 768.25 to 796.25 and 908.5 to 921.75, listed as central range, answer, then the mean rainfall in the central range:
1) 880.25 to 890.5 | 0.0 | 2.44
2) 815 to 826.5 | 0.1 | 2.53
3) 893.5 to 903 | 0.6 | 2.28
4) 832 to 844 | 0.2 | 2.47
